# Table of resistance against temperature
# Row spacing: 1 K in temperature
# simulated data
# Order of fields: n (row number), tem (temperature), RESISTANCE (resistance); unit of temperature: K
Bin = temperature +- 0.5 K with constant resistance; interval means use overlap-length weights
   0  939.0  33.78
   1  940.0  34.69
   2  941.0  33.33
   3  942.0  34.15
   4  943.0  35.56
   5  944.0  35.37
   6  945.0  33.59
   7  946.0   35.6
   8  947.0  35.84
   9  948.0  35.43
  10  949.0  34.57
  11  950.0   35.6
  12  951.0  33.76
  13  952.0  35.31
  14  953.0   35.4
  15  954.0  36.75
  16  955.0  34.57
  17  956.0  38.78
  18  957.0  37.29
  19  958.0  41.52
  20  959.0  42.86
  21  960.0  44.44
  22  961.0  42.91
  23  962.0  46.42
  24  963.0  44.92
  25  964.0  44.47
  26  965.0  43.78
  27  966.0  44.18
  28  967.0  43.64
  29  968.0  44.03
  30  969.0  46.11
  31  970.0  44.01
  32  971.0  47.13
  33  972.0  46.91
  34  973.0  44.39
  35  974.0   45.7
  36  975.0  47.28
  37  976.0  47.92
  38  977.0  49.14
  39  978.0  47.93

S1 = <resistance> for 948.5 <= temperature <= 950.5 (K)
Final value 35.1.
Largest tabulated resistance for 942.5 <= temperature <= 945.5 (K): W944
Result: 35.56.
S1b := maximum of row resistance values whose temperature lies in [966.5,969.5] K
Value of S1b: 46.11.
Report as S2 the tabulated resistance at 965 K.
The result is 43.78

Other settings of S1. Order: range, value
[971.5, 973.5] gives 45.6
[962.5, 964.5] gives 44.7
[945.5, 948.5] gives 35.6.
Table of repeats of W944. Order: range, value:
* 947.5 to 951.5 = 35.6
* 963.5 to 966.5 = 44.47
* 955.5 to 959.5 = 42.86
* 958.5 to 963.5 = 46.42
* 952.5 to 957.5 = 38.78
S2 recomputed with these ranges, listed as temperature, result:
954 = 36.75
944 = 35.37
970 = 44.01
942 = 34.15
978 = 47.93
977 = 49.14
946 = 35.6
